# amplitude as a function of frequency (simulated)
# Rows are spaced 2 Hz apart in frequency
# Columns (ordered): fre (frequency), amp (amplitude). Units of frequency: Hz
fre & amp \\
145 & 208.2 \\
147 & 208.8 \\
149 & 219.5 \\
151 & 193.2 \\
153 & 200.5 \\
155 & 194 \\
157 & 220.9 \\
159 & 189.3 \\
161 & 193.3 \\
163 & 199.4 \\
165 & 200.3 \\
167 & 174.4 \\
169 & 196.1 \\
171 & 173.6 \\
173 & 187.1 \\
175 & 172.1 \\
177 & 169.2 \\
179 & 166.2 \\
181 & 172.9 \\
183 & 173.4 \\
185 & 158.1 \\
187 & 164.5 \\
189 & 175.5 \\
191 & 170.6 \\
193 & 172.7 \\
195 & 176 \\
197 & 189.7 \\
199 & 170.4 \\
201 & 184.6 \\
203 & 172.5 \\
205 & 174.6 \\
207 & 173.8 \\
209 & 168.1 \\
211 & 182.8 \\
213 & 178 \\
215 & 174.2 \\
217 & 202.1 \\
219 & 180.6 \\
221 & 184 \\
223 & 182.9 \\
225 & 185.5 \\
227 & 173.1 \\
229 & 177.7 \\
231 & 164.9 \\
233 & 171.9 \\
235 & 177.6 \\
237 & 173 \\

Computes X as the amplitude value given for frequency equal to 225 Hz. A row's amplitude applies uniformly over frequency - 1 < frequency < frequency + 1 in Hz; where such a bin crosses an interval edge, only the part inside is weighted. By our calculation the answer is 185.5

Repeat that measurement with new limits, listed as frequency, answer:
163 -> 199.4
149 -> 219.5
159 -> 189.3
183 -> 173.4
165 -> 200.3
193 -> 172.7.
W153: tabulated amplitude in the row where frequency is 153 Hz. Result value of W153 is 200.5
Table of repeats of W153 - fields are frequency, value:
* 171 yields 173.6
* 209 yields 168.1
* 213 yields 178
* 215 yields 174.2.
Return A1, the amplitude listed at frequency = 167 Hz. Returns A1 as 174.4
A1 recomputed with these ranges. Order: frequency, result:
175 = 172.1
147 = 208.8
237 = 173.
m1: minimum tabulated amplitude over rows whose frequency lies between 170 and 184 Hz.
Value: 166.2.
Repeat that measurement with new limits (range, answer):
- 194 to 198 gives 176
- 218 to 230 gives 173.1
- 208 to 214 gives 168.1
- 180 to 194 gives 158.1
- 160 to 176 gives 172.1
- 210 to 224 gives 174.2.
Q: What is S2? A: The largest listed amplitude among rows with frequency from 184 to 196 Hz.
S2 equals 176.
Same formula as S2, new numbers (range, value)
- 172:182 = 187.1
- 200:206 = 184.6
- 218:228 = 185.5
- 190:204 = 189.7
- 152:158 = 220.9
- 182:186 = 173.4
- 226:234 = 177.7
